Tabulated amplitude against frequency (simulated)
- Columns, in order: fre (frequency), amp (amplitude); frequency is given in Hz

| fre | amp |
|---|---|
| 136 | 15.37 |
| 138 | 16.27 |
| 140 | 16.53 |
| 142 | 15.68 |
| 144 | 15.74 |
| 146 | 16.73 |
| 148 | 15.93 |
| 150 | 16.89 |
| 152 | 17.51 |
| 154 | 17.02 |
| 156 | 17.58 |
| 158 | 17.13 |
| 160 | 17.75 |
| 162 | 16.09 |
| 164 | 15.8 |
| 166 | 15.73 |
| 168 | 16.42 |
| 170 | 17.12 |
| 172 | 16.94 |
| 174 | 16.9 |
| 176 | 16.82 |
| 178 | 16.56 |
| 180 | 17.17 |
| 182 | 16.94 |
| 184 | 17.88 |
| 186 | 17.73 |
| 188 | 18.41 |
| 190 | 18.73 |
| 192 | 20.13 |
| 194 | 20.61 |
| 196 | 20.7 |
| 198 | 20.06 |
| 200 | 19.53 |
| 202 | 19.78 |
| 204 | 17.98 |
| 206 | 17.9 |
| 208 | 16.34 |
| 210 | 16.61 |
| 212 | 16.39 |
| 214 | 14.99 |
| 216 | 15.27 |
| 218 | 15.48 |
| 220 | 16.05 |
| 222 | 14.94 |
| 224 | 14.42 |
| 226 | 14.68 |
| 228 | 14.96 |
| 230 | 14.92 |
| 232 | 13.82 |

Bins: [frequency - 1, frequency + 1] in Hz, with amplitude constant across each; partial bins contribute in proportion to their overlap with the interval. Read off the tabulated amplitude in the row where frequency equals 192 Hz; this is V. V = 20.13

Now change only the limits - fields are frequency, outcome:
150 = 16.89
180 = 17.17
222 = 14.94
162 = 16.09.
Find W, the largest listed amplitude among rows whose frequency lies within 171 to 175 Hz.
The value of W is 16.94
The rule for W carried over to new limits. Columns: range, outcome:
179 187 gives 17.88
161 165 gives 16.09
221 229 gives 14.96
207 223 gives 16.61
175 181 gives 17.17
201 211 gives 19.78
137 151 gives 16.89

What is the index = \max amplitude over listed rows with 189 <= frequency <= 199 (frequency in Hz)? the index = 20.7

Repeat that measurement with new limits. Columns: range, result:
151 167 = 17.75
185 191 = 18.73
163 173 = 17.12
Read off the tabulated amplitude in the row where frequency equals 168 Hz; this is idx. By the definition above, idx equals 16.42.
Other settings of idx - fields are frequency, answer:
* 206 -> 17.9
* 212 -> 16.39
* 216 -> 15.27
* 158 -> 17.13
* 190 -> 18.73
